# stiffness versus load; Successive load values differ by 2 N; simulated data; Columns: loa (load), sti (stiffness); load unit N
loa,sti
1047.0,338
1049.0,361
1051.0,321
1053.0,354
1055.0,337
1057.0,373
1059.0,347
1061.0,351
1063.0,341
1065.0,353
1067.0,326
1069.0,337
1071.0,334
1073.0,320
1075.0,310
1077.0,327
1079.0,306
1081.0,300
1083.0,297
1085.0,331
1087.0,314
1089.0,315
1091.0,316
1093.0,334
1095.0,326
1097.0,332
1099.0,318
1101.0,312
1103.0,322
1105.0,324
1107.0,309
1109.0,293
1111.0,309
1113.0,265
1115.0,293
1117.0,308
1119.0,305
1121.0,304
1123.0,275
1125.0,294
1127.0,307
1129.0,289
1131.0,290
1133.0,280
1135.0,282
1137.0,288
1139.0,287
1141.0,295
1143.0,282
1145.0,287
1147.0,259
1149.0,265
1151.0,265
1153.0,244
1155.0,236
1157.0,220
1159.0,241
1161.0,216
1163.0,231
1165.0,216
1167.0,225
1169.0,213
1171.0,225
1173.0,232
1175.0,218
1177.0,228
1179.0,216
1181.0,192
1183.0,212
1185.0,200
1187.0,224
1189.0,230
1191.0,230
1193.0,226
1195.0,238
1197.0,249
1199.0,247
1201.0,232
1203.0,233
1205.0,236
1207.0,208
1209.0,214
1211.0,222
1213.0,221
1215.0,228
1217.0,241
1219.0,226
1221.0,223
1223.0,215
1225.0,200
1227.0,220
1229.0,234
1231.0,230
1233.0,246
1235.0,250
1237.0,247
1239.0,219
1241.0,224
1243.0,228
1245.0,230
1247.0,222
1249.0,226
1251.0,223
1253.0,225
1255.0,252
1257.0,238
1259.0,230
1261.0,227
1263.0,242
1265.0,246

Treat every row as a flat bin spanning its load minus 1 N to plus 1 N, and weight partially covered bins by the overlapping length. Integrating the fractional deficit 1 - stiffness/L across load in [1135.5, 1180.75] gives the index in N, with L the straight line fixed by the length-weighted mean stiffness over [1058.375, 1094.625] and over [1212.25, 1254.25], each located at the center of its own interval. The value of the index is 5.0 N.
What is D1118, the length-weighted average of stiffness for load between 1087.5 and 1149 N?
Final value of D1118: 300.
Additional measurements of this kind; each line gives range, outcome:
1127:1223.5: 240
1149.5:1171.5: 231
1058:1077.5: 335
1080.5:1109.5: 317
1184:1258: 229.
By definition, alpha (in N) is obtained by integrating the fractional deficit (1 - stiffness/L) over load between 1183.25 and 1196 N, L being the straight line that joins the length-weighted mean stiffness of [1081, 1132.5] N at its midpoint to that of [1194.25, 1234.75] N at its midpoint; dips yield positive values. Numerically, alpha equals 1.2 N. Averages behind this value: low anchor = 307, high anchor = 228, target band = 224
